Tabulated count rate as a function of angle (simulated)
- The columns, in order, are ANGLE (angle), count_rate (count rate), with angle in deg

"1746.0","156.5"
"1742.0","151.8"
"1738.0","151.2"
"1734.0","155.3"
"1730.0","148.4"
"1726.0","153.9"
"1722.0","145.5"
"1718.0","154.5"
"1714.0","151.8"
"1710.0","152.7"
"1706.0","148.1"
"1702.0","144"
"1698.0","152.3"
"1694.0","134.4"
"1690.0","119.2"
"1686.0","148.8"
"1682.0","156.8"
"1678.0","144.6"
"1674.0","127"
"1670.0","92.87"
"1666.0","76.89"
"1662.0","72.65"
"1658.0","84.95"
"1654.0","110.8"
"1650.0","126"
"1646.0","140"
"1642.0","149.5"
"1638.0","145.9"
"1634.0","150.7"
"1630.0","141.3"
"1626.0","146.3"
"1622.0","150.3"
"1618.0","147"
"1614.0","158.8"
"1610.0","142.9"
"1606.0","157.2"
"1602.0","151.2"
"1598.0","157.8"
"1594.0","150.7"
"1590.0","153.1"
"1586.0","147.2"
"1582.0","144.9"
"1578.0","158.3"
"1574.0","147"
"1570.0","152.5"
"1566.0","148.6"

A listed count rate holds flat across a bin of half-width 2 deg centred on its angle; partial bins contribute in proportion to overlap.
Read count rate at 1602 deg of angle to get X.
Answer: 151.2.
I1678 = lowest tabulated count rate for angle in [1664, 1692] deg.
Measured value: 76.89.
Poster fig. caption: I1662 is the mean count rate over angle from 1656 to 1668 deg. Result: 78.2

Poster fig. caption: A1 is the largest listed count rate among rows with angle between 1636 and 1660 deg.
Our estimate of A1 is 149.5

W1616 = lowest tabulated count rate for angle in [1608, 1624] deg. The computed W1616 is 142.9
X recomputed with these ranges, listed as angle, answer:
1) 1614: 158.8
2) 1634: 150.7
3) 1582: 144.9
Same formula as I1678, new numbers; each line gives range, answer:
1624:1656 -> 110.8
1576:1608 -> 144.9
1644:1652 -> 126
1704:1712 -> 148.1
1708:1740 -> 145.5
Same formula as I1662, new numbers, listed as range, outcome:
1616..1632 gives 146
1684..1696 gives 134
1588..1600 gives 154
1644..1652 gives 133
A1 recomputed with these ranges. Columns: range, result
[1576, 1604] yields 158.3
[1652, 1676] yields 127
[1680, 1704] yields 156.8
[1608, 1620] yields 158.8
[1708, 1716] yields 152.7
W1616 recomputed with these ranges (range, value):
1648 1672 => 72.65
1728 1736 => 148.4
